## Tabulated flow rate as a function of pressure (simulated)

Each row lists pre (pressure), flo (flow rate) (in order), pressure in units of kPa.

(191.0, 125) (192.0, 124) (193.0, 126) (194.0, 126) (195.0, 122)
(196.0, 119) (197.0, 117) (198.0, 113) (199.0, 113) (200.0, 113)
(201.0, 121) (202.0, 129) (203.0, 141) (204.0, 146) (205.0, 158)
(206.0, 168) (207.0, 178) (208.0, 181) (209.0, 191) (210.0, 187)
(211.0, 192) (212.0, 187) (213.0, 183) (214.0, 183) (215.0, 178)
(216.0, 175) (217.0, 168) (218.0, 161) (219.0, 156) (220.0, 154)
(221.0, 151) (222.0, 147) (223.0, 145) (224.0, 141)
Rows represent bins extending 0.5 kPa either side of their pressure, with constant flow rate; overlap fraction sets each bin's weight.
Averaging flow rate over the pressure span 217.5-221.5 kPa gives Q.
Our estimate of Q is 156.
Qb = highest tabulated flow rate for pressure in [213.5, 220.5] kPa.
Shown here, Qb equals 183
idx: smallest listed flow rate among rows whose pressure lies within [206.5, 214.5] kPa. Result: 178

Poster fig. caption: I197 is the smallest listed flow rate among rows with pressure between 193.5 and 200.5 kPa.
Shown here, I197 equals 113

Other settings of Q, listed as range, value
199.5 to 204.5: 130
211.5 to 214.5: 184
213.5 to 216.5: 179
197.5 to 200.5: 113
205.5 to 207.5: 173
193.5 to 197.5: 121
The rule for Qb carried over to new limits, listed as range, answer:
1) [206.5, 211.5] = 192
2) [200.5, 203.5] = 141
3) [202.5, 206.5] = 168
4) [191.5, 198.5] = 126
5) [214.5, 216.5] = 178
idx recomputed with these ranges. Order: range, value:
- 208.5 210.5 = 187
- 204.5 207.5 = 158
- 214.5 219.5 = 156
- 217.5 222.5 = 147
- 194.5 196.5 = 119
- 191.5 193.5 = 124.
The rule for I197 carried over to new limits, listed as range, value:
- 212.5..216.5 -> 175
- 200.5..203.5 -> 121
